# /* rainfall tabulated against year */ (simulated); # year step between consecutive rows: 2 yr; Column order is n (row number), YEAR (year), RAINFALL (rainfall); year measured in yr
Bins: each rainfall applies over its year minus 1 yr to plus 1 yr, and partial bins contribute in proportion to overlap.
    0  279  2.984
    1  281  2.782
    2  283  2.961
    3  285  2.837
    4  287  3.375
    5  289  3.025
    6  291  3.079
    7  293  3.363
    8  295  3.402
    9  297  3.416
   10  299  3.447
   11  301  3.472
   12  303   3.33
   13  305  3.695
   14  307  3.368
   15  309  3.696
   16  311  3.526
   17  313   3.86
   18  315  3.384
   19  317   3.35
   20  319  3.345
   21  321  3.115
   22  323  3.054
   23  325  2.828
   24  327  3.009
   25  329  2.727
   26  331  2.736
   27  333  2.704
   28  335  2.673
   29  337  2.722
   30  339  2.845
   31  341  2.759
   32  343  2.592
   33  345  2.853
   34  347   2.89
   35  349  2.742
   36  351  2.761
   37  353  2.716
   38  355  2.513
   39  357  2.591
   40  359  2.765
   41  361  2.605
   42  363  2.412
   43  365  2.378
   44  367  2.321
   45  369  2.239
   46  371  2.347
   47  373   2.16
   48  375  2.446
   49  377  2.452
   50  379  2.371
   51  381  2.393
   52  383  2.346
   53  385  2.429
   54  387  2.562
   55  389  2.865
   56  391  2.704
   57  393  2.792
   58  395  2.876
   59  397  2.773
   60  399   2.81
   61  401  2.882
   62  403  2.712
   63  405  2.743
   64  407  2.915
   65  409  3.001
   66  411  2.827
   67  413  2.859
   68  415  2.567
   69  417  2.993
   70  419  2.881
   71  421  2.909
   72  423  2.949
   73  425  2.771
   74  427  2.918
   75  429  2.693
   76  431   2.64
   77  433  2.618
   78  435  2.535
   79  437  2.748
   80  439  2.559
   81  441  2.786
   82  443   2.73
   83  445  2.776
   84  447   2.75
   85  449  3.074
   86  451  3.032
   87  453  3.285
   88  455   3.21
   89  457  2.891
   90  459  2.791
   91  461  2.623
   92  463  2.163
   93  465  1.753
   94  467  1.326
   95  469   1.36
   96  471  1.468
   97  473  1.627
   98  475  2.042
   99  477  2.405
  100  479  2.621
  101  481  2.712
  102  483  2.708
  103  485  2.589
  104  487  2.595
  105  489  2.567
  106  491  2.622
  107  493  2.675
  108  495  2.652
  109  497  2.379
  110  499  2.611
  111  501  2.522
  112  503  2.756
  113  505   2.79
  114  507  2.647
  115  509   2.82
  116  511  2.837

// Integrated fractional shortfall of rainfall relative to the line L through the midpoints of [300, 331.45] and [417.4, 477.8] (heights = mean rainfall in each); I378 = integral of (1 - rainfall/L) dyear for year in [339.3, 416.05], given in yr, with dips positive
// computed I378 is 7.9 yr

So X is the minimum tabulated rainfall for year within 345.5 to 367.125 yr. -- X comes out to 2.321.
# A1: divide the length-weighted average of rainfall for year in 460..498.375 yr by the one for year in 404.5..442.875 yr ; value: 0.81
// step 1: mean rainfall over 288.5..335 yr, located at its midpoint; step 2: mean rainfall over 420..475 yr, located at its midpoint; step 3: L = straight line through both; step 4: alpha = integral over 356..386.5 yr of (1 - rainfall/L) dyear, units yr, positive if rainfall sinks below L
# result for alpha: 5.4 yr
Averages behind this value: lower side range 3.25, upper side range 2.55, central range 2.42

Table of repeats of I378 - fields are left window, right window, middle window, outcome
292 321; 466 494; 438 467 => -3.11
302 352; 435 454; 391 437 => 1.59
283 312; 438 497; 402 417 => -0.17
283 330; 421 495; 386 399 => 0.46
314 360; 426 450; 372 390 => 2.28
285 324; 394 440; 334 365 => 4.48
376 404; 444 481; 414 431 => -1.93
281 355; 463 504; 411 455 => -4.98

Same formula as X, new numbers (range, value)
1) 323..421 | 2.16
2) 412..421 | 2.567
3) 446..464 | 2.163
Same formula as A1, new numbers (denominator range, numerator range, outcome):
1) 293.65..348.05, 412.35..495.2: 0.82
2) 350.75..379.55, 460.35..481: 0.80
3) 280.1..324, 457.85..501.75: 0.70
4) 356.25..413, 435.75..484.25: 0.95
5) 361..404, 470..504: 0.96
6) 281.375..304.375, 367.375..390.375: 0.75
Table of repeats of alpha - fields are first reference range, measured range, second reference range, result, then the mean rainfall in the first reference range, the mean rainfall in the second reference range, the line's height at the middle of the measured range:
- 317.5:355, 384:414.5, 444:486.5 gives -1.6 yr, 2.84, 2.44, 2.64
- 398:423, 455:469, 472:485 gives 1.3 yr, 2.85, 2.37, 2.49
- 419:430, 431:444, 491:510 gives 0.7 yr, 2.85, 2.65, 2.82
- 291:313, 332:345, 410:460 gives 2.2 yr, 3.47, 2.83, 3.3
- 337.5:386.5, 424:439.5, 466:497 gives -2.0 yr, 2.54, 2.27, 2.38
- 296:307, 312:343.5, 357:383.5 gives 0.8 yr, 3.46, 2.41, 3.06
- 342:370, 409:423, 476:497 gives -1.4 yr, 2.6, 2.6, 2.6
